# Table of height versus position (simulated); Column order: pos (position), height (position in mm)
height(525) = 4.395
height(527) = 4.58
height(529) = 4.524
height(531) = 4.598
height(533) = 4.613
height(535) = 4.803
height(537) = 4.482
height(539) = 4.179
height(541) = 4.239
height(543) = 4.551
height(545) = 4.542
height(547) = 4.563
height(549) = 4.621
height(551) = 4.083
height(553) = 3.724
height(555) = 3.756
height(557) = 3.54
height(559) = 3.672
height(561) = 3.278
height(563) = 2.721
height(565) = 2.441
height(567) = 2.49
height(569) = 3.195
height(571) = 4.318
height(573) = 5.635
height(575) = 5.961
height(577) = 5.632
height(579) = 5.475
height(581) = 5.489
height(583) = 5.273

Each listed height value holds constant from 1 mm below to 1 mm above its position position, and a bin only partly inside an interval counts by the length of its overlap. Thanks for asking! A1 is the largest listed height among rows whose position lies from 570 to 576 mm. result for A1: 5.961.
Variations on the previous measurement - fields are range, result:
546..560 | 4.621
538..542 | 4.239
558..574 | 5.635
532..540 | 4.803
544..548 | 4.563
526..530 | 4.58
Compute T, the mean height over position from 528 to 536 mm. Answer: 4.63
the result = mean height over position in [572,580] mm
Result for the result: 5.68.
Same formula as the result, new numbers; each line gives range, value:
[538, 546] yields 4.38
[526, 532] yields 4.57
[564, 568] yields 2.47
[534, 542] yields 4.43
